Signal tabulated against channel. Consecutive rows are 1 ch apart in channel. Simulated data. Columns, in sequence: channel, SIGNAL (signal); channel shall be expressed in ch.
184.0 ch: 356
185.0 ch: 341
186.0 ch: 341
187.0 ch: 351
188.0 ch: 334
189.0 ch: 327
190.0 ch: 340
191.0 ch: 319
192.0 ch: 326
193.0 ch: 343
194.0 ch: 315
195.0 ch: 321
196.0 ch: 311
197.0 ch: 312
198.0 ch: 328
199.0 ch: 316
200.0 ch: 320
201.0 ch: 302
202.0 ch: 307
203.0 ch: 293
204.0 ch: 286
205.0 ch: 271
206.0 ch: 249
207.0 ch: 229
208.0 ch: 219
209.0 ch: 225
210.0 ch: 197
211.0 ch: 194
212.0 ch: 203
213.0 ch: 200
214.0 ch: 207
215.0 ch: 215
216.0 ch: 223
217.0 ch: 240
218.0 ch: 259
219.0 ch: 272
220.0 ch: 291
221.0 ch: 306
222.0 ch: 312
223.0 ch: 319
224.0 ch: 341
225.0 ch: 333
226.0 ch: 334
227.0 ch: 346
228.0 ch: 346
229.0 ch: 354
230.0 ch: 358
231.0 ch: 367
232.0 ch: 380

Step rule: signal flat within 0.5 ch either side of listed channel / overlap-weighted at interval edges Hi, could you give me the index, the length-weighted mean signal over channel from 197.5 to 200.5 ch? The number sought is 321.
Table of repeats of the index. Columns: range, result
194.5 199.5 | 318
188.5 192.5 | 328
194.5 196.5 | 316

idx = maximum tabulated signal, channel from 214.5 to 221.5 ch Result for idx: 306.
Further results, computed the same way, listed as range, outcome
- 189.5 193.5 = 343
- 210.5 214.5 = 207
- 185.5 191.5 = 351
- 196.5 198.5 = 328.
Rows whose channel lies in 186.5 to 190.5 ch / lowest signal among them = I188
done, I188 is 327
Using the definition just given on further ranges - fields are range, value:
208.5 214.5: 194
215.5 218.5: 223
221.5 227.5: 312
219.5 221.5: 291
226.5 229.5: 346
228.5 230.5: 354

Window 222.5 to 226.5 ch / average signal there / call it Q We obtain 332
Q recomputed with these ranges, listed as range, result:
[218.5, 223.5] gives 300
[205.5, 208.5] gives 232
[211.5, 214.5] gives 203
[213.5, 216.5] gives 215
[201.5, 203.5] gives 300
